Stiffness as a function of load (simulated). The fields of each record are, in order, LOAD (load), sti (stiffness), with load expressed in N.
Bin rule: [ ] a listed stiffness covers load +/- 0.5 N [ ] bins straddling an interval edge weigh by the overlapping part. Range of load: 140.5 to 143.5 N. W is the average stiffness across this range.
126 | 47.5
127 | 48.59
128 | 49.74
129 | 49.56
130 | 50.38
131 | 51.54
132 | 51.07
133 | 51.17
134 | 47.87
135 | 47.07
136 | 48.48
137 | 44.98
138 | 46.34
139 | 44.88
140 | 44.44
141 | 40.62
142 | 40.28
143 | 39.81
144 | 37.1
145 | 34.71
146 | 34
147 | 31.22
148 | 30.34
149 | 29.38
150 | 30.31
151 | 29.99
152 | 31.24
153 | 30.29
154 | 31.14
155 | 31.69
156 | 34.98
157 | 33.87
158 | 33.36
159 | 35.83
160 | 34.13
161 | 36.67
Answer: 40.2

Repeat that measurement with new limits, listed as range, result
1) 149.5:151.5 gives 30.1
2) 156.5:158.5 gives 33.6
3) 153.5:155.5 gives 31.4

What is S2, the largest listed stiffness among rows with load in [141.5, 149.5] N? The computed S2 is 40.28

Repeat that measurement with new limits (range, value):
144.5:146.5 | 34.71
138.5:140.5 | 44.88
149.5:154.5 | 31.24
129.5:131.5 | 51.54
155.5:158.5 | 34.98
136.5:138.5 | 46.34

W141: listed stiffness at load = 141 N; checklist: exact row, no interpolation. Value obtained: 40.62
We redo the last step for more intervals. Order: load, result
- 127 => 48.59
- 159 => 35.83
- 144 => 37.1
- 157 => 33.87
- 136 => 48.48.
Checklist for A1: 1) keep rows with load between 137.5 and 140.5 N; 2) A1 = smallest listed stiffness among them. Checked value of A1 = 44.44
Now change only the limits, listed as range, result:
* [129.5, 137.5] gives 44.98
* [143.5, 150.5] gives 29.38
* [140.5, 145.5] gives 34.71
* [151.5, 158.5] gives 30.29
